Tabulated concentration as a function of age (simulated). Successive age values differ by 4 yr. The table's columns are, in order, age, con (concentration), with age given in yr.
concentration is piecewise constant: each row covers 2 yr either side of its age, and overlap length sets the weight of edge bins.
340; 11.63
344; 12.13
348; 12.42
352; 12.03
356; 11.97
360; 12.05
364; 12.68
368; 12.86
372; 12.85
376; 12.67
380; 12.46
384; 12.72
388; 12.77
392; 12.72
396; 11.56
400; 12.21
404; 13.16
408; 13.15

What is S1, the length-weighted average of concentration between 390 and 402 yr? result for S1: 12.2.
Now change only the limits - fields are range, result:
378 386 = 12.6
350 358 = 12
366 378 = 12.8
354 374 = 12.5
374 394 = 12.7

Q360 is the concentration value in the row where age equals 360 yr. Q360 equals 12.05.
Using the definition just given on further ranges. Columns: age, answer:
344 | 12.13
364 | 12.68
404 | 13.16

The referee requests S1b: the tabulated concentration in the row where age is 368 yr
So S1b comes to 12.86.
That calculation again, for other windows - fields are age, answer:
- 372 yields 12.85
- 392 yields 12.72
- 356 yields 11.97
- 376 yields 12.67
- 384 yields 12.72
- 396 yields 11.56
